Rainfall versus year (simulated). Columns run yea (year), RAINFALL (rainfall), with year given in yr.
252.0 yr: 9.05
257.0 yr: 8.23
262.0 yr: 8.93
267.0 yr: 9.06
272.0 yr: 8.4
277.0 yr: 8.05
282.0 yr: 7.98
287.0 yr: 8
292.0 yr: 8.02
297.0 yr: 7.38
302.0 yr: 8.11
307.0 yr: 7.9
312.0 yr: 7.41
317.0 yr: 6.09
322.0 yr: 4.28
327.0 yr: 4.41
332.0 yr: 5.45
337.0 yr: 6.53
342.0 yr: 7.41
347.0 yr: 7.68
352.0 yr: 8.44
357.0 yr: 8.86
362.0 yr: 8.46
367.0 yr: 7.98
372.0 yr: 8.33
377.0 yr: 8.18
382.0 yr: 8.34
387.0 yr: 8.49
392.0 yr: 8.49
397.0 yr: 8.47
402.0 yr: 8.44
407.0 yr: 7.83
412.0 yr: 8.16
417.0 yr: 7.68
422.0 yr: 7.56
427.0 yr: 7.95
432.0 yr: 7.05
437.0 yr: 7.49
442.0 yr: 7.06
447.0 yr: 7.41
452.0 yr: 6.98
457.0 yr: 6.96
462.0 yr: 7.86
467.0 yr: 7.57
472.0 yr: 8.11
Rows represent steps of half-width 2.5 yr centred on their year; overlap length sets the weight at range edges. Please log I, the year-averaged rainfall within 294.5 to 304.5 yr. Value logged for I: 7.74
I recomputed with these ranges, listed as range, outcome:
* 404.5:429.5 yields 7.84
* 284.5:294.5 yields 8.01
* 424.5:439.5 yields 7.5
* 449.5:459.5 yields 6.97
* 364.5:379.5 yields 8.16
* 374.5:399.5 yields 8.39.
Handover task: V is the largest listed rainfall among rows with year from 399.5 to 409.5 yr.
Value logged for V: 8.44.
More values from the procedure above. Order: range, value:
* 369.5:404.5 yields 8.49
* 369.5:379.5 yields 8.33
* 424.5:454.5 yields 7.95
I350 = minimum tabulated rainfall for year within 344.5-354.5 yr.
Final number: 7.68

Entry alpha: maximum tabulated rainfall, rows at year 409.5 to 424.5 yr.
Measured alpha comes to 8.16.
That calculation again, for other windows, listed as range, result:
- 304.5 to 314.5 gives 7.9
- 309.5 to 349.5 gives 7.68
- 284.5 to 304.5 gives 8.11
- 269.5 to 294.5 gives 8.4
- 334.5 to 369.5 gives 8.86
